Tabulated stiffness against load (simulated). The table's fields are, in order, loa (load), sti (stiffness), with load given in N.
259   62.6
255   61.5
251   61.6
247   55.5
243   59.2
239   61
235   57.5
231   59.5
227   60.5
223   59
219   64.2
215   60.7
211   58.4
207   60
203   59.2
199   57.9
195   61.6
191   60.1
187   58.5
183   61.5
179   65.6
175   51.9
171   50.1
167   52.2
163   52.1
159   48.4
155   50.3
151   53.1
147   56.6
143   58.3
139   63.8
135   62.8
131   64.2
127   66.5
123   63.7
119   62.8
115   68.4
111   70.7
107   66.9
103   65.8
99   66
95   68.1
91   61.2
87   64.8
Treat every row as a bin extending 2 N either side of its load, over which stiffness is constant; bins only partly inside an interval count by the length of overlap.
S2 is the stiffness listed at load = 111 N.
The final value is 70.7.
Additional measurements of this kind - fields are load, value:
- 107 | 66.9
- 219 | 64.2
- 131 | 64.2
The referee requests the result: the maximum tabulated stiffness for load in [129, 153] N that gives 64.2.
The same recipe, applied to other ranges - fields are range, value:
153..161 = 50.3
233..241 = 61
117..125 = 63.7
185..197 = 61.6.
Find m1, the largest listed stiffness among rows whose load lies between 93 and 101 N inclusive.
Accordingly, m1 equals 68.1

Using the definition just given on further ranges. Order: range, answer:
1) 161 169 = 52.2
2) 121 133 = 66.5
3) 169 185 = 65.6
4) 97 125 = 70.7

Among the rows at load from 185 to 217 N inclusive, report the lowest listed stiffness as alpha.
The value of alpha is 57.9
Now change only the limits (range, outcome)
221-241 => 57.5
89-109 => 61.2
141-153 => 53.1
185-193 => 58.5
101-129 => 62.8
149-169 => 48.4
